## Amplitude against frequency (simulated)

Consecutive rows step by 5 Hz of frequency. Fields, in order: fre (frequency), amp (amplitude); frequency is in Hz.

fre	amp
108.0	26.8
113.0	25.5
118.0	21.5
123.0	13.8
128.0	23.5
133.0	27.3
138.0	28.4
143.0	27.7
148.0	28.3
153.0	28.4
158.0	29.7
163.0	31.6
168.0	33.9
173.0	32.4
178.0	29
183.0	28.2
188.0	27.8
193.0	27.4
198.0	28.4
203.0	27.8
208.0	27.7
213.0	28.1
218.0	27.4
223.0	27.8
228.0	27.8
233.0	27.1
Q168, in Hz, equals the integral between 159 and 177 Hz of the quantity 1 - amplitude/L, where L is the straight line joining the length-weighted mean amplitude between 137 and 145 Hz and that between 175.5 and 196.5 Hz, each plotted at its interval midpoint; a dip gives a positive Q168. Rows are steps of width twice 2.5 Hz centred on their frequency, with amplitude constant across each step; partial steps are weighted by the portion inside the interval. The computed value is -2.6 Hz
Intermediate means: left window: 28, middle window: 32.1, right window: 28.1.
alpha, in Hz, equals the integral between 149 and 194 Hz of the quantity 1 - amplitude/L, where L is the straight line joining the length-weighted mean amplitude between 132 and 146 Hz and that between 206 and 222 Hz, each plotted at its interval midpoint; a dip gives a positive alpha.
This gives -3.3 Hz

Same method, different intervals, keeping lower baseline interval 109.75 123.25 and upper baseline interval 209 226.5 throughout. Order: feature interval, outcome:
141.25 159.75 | -3.71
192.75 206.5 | -0.65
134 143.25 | -2.00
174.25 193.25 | -2.03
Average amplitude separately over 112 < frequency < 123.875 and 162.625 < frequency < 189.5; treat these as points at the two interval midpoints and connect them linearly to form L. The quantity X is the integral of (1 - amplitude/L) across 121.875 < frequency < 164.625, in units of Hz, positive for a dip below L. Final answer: -3.2 Hz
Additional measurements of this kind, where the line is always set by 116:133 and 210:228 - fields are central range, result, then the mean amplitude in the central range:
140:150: -2.61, 28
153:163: -2.87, 29.9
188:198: -0.75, 27.8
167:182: -4.18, 31.2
